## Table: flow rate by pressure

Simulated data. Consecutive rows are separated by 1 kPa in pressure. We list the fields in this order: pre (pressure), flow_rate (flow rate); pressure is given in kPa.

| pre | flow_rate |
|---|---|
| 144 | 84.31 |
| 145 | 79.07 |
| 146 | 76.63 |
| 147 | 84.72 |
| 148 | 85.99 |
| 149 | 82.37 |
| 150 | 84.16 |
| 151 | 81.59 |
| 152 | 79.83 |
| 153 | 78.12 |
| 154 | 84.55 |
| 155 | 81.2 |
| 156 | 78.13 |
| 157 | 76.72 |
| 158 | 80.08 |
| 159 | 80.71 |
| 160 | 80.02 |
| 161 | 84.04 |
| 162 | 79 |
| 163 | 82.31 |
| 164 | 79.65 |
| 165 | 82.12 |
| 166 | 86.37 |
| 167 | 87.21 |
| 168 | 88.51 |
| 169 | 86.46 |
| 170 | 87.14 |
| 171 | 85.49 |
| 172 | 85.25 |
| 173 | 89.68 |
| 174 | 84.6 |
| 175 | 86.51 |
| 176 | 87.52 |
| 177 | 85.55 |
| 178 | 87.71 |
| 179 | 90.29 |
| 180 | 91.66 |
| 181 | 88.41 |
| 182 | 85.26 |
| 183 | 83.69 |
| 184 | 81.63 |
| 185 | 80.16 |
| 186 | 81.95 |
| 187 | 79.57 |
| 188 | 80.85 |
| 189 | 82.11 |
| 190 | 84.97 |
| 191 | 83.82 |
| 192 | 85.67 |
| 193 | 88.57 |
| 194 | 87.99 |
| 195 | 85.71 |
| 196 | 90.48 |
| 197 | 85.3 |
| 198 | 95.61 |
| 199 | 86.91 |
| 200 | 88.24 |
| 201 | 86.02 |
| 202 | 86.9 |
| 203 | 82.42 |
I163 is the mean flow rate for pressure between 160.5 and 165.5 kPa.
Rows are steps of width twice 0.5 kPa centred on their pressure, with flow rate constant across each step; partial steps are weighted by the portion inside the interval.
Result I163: 81.4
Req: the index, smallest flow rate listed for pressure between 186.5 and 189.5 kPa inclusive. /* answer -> 79.57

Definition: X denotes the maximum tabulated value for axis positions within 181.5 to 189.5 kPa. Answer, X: 85.26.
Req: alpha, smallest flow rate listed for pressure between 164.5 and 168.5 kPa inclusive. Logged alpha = 82.12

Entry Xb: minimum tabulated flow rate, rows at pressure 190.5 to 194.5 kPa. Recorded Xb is 83.82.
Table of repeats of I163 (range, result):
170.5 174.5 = 86.3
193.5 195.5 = 86.8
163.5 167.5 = 83.8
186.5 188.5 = 80.2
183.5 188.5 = 80.8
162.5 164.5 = 81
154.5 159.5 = 79.4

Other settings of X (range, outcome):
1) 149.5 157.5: 84.55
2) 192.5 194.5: 88.57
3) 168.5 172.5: 87.14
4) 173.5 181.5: 91.66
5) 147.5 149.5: 85.99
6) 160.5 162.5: 84.04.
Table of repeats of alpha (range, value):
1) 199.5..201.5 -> 86.02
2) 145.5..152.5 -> 76.63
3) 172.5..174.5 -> 84.6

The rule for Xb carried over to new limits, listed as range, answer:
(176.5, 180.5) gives 85.55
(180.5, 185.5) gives 80.16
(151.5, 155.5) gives 78.12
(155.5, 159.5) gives 76.72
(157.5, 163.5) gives 79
